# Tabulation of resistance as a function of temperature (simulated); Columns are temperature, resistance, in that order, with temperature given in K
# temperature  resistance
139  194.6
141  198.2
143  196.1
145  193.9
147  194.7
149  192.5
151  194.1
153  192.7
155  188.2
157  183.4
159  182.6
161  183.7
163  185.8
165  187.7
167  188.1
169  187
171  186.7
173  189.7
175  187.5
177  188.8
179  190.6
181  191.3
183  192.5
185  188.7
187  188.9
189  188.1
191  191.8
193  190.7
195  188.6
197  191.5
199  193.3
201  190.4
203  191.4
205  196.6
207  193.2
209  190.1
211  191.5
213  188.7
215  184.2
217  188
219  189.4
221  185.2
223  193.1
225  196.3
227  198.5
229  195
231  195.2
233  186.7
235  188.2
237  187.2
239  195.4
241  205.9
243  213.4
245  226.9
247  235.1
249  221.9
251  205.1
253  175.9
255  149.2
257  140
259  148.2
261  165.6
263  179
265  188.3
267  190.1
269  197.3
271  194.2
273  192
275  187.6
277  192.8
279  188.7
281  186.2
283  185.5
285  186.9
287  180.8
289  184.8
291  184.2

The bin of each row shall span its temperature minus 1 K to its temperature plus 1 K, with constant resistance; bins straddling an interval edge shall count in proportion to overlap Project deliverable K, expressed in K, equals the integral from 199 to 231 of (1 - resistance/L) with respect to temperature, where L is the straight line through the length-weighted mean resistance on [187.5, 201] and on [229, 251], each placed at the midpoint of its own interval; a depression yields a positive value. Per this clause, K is 0.9 K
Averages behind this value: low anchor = 191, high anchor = 205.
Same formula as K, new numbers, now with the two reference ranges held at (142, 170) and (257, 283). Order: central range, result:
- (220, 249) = -2.56 K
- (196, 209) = -0.42 K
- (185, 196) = -0.13 K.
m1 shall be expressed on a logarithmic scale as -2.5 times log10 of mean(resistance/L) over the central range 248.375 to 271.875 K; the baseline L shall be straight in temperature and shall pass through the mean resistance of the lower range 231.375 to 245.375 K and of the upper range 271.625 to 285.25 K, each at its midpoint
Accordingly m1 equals 0.09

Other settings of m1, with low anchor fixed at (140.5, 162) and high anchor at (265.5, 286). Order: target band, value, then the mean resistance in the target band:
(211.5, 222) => 0.02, 187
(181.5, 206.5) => 0.00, 191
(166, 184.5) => 0.01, 189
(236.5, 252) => -0.12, 212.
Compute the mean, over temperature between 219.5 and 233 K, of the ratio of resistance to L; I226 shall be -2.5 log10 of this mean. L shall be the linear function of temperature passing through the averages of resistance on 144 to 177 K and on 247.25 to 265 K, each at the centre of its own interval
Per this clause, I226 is -0.07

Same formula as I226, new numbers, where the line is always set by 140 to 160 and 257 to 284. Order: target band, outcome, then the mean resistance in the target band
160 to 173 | 0.02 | 187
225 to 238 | -0.04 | 192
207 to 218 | -0.01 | 189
